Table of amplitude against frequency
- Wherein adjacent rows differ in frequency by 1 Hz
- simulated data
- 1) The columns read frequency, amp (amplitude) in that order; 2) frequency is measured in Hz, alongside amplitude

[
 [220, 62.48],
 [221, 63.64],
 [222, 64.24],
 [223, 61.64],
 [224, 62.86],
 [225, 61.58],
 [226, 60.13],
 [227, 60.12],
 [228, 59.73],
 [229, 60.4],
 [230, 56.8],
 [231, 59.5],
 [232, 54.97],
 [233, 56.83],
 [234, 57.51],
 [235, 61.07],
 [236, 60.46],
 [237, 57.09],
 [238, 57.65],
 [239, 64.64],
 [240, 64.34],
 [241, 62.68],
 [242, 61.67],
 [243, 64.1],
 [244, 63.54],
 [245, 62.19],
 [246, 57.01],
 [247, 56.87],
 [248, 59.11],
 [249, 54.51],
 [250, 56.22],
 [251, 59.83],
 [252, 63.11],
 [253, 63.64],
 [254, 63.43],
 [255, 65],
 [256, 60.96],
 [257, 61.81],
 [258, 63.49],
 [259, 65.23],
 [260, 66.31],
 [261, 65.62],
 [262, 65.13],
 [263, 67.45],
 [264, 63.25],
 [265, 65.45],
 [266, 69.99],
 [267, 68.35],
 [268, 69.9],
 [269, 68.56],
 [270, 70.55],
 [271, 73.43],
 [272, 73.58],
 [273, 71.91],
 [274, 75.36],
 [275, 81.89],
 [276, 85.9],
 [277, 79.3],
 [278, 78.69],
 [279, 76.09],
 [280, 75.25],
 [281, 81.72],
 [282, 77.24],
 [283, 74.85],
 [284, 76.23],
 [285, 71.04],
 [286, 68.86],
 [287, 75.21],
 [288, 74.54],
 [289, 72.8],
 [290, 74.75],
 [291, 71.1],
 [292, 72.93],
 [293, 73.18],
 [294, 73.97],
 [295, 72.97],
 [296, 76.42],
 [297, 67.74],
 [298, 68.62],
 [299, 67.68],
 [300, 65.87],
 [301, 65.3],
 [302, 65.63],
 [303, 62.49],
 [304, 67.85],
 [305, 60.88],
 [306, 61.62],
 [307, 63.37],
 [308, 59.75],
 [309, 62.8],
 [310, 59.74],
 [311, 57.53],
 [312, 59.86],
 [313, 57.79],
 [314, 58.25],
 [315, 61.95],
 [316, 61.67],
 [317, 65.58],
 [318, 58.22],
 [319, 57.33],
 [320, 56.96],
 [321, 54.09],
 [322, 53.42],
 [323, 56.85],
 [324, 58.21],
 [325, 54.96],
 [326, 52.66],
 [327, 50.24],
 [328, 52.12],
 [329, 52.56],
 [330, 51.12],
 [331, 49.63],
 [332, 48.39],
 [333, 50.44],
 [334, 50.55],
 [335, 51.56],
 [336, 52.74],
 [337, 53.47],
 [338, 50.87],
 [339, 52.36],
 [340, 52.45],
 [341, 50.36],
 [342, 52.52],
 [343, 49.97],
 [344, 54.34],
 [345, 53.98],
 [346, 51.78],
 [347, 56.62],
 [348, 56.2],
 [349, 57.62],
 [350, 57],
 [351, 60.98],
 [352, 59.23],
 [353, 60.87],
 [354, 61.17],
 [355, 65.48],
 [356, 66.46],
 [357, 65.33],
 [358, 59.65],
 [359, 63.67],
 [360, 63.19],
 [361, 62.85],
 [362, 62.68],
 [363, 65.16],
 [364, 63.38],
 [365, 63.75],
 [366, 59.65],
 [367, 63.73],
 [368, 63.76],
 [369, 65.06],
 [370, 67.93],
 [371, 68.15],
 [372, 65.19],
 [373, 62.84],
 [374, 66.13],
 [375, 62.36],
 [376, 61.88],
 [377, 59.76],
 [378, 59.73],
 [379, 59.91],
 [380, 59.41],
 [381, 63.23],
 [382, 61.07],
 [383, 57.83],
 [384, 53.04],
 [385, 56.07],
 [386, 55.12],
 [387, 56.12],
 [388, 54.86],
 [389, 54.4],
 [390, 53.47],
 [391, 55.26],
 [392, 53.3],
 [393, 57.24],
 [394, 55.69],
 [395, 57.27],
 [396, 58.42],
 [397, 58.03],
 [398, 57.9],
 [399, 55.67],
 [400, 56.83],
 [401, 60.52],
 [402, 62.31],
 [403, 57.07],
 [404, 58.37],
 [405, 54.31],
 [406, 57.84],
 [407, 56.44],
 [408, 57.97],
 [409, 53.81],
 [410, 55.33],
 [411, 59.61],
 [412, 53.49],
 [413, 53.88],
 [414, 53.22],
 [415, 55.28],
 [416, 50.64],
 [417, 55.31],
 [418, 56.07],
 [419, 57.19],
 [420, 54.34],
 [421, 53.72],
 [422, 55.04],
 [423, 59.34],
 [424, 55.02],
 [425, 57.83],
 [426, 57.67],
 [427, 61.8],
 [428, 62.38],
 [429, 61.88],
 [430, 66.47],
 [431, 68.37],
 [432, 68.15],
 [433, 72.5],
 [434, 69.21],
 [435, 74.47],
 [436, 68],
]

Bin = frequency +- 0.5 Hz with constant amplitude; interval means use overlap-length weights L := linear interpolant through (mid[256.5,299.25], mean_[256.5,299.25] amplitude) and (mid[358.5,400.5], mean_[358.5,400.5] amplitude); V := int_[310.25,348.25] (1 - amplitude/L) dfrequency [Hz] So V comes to 6.6 Hz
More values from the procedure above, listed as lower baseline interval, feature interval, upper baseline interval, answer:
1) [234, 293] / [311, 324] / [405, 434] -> 1.2 Hz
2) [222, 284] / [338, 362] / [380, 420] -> 0.6 Hz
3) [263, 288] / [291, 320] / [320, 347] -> -0.8 Hz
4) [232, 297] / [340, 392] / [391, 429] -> 0.3 Hz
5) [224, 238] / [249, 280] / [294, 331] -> -4.6 Hz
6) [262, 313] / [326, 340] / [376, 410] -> 2.9 Hz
